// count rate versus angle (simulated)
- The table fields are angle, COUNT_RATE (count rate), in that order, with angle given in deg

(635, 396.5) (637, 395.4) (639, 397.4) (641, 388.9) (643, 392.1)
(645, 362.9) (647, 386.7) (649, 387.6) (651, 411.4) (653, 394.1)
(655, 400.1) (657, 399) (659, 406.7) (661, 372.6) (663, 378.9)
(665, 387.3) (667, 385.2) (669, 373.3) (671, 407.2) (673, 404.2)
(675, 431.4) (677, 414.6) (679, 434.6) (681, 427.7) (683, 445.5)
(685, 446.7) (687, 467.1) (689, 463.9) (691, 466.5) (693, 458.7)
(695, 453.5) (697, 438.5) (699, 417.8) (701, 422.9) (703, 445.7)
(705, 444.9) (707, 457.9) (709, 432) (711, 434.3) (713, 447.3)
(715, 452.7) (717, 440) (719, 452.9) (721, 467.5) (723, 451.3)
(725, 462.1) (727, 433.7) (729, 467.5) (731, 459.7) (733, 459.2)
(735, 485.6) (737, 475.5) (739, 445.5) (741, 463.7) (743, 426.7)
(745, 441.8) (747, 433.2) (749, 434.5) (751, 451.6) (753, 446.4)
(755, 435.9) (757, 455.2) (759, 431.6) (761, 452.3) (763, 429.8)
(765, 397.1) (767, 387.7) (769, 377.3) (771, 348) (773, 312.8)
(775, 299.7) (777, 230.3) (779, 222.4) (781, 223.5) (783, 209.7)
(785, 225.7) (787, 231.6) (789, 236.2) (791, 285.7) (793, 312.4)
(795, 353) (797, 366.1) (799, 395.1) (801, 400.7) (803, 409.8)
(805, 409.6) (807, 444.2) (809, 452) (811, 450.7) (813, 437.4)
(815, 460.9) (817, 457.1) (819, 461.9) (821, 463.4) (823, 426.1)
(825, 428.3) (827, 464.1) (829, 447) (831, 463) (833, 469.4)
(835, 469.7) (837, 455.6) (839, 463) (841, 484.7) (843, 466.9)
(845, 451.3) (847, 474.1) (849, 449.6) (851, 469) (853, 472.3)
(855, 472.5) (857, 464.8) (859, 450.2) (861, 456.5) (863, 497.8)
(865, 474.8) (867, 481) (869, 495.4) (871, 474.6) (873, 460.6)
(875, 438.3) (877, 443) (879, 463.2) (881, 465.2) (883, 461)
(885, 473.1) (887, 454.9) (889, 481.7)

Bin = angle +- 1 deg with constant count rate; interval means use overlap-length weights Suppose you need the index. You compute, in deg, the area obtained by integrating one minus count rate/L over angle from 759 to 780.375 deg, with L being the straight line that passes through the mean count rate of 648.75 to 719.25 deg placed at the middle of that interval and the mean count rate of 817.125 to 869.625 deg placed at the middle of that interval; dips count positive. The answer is 4.7 deg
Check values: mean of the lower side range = 425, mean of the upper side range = 464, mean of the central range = 348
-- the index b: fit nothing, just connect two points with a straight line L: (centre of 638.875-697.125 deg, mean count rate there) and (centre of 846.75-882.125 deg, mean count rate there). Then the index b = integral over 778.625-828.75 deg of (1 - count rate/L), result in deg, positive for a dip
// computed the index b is 8.8 deg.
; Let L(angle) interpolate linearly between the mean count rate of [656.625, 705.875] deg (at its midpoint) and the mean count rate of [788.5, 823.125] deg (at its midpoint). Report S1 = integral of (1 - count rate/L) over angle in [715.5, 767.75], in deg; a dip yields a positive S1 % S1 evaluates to -4.1 deg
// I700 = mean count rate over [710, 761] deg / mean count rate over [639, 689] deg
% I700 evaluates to 1.11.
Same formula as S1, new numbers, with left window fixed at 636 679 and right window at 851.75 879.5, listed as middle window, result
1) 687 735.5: -4.3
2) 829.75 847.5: -0.3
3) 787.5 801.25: 3.6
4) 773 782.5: 4.1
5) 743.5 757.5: -0.5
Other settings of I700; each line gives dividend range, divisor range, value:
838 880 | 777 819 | 1.34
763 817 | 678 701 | 0.77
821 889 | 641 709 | 1.11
